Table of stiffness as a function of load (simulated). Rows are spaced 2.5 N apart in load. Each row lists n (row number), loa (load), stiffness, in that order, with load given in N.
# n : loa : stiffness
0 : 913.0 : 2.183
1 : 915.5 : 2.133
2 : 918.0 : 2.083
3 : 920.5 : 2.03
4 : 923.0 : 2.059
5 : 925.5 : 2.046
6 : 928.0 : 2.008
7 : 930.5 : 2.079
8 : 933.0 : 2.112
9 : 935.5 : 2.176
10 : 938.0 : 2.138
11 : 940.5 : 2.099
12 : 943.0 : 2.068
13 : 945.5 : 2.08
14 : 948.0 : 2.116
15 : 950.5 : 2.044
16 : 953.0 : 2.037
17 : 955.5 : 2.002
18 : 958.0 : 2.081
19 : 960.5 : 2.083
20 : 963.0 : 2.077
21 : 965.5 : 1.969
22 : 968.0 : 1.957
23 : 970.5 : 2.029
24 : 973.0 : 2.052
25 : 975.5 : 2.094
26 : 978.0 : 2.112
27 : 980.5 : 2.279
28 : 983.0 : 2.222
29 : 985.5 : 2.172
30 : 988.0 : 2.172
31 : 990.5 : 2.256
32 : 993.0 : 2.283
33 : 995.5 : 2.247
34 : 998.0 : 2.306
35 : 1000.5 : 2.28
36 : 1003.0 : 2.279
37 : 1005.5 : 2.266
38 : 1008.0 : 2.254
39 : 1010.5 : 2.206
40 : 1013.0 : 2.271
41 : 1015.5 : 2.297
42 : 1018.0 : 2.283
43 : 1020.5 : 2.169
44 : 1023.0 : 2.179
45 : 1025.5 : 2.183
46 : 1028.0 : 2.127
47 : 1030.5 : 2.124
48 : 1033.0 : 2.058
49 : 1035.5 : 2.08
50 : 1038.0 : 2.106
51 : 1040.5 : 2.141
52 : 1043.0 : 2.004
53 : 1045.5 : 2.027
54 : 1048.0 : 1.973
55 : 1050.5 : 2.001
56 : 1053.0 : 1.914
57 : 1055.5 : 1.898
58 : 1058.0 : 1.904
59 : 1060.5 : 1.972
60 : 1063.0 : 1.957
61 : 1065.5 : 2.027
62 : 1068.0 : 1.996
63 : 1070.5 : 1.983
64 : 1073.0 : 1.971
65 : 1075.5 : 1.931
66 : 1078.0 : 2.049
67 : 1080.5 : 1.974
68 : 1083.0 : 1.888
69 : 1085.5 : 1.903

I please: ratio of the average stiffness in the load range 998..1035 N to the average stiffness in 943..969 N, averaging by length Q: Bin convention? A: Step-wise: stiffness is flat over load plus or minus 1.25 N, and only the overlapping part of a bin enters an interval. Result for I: 1.1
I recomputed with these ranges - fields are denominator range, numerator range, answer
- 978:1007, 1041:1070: 0.88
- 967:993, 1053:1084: 0.91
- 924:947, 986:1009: 1.08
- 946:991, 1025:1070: 0.97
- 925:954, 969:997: 1.04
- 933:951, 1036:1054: 0.96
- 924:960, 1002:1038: 1.06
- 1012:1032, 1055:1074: 0.89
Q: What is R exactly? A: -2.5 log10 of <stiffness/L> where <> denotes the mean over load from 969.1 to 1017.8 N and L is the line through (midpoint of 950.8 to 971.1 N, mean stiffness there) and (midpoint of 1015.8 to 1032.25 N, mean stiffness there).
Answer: -0.054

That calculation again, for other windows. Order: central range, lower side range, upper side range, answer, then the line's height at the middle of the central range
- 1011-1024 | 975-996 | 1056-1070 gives -0.07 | 2.11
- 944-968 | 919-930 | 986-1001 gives 0.05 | 2.14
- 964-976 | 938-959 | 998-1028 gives 0.06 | 2.13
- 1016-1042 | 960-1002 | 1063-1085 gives -0.04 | 2.06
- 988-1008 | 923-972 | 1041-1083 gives -0.12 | 2.02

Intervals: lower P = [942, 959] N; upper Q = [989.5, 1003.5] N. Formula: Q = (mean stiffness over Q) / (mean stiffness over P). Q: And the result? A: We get 1.10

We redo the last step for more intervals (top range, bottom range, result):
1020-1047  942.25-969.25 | 1.03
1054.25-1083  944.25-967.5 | 0.96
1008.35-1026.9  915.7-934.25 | 1.08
